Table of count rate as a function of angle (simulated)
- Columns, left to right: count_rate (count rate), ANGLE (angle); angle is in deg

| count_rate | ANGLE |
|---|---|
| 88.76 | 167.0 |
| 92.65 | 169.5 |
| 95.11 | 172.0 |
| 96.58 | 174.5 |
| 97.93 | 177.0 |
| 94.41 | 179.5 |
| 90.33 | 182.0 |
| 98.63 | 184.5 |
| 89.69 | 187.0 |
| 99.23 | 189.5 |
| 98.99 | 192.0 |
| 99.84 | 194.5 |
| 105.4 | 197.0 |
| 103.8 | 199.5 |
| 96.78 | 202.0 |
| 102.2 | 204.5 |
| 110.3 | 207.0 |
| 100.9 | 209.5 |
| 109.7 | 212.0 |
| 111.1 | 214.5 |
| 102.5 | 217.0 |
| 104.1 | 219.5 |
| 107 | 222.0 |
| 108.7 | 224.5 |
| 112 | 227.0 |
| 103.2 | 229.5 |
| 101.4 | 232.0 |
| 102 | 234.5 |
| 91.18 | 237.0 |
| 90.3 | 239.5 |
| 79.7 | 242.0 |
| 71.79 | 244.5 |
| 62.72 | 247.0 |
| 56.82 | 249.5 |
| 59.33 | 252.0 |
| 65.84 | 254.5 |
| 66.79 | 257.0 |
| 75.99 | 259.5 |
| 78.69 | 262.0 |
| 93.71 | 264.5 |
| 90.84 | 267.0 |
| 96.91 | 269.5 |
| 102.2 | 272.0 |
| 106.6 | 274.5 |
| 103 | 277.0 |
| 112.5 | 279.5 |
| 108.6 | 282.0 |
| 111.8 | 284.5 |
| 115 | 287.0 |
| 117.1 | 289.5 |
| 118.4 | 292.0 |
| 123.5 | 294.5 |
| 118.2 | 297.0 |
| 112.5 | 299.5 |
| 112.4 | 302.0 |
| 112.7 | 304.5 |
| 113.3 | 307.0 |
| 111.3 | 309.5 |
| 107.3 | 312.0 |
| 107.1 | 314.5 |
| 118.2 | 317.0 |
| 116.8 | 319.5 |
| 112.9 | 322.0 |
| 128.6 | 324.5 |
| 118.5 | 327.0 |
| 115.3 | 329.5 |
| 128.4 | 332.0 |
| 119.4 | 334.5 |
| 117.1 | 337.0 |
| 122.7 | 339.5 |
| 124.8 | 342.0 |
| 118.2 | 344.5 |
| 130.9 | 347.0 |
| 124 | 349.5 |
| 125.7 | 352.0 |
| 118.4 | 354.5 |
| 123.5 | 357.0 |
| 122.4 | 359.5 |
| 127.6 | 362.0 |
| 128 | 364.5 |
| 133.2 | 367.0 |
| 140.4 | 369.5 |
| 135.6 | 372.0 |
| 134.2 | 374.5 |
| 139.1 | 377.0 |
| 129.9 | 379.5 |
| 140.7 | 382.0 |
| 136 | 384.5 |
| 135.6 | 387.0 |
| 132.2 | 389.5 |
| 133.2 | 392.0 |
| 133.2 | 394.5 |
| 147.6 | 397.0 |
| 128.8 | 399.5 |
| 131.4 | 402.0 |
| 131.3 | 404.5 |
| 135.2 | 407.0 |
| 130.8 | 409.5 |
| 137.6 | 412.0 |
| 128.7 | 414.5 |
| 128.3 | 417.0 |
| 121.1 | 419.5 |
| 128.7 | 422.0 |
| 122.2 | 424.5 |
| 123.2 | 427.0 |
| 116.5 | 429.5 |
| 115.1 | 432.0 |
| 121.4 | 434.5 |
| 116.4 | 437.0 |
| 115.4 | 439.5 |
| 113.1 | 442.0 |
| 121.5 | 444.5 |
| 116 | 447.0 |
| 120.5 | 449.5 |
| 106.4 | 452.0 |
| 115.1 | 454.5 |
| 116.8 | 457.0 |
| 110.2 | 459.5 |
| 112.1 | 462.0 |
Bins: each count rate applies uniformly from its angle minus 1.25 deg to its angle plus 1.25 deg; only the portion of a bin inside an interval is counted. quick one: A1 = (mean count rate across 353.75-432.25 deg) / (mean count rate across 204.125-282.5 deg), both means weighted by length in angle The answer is 1.40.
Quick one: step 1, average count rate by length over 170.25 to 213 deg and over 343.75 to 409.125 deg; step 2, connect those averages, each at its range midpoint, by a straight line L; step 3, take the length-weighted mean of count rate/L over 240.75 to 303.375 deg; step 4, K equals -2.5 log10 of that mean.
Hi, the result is 0.20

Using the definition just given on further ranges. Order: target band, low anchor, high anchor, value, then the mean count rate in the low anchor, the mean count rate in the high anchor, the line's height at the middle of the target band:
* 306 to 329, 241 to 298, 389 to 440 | -0.10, 92.8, 128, 104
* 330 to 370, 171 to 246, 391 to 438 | -0.05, 99.1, 128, 119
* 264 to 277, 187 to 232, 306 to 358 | 0.13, 104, 119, 112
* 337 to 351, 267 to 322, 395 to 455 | -0.07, 111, 124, 116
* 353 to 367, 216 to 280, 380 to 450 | -0.09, 89.9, 127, 115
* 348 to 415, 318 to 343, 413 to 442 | -0.10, 120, 121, 121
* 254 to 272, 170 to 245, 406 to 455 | 0.25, 99.4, 122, 105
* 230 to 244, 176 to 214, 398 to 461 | 0.13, 100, 122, 104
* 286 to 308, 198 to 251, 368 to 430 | -0.04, 96.4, 132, 111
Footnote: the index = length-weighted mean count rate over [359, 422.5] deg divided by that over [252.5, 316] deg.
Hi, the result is 1.29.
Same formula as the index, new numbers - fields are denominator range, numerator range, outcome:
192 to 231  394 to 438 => 1.22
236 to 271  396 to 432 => 1.67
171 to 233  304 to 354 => 1.17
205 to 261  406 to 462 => 1.33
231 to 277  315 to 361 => 1.45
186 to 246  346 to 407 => 1.32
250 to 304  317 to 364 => 1.23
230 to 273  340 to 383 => 1.58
